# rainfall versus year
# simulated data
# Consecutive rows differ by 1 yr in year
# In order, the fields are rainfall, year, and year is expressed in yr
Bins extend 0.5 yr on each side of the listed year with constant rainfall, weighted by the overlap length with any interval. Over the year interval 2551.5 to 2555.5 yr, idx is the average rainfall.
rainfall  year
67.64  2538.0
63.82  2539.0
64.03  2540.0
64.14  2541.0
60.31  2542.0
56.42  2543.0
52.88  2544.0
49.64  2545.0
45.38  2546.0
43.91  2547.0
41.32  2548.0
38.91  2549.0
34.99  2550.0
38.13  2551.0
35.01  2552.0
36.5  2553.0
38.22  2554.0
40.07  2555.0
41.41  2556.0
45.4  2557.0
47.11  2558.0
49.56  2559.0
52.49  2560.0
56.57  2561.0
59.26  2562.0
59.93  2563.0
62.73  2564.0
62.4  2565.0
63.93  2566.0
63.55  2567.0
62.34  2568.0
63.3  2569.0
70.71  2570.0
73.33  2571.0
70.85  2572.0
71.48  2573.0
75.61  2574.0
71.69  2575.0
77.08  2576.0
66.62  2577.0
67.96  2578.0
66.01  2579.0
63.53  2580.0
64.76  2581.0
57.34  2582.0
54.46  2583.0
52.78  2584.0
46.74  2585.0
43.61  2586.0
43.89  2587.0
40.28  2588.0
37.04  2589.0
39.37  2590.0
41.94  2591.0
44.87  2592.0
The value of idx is 37.4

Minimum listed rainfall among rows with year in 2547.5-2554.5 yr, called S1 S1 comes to 34.99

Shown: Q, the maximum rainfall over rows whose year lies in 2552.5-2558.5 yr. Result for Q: 47.11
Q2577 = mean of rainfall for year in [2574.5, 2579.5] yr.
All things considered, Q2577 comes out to 69.9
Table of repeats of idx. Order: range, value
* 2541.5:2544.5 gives 56.5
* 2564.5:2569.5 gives 63.1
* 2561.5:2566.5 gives 61.6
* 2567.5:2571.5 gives 67.4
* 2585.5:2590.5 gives 40.8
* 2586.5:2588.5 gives 42.1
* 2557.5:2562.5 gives 53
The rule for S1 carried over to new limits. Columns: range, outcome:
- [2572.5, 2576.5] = 71.48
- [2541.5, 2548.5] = 41.32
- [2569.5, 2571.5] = 70.71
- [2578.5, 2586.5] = 43.61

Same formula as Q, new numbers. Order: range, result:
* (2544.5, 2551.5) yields 49.64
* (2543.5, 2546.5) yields 52.88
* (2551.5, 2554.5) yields 38.22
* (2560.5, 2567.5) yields 63.93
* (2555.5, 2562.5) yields 59.26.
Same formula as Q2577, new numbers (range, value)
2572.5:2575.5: 72.9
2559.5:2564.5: 58.2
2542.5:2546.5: 51.1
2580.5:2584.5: 57.3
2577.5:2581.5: 65.6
